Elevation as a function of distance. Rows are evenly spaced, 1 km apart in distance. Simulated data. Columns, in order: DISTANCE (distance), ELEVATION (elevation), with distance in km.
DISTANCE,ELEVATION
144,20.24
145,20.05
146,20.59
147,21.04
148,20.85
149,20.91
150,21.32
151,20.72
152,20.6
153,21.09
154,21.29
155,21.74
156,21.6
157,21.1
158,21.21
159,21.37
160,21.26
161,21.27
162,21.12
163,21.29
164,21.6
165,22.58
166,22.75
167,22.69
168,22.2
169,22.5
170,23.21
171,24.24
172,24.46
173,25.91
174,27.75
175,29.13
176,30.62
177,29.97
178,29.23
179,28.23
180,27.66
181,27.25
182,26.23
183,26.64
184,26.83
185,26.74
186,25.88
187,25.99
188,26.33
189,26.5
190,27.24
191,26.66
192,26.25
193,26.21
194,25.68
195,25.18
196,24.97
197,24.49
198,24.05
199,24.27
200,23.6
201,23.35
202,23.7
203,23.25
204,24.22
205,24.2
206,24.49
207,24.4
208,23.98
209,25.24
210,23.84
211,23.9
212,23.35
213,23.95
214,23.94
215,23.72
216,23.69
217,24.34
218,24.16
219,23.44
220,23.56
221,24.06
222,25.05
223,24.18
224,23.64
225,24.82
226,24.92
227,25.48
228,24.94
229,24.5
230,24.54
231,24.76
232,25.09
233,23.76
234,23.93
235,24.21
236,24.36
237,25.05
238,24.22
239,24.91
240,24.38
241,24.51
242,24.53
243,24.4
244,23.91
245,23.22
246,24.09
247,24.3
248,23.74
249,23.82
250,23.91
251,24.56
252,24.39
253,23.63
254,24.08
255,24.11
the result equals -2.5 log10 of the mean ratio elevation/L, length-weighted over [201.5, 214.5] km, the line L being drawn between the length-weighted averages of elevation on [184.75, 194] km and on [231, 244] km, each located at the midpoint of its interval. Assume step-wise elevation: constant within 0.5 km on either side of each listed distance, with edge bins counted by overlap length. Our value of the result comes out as 0.07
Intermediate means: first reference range 26.4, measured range 24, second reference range 24.4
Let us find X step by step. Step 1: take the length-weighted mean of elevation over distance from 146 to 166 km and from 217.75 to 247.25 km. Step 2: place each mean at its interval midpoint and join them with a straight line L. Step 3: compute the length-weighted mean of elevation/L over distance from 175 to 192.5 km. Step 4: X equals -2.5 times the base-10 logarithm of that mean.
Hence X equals -0.22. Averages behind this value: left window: 21.3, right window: 24.4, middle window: 27.4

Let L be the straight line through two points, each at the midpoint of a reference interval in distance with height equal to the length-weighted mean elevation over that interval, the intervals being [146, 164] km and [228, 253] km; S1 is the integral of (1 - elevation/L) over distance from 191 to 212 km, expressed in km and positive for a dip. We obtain -1.50 km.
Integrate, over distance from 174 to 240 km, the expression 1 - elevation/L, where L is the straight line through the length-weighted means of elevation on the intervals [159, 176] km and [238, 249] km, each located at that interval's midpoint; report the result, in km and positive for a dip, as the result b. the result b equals -3.7 km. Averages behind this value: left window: 23.5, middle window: 25.2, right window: 24.2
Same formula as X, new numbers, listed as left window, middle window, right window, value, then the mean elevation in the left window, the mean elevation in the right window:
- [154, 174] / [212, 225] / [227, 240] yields 0.00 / 22.4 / 24.6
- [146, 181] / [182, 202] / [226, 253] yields -0.08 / 23.4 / 24.4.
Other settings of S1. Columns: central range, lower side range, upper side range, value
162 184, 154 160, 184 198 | -1.7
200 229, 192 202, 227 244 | 0.6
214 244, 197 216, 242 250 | -0.5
